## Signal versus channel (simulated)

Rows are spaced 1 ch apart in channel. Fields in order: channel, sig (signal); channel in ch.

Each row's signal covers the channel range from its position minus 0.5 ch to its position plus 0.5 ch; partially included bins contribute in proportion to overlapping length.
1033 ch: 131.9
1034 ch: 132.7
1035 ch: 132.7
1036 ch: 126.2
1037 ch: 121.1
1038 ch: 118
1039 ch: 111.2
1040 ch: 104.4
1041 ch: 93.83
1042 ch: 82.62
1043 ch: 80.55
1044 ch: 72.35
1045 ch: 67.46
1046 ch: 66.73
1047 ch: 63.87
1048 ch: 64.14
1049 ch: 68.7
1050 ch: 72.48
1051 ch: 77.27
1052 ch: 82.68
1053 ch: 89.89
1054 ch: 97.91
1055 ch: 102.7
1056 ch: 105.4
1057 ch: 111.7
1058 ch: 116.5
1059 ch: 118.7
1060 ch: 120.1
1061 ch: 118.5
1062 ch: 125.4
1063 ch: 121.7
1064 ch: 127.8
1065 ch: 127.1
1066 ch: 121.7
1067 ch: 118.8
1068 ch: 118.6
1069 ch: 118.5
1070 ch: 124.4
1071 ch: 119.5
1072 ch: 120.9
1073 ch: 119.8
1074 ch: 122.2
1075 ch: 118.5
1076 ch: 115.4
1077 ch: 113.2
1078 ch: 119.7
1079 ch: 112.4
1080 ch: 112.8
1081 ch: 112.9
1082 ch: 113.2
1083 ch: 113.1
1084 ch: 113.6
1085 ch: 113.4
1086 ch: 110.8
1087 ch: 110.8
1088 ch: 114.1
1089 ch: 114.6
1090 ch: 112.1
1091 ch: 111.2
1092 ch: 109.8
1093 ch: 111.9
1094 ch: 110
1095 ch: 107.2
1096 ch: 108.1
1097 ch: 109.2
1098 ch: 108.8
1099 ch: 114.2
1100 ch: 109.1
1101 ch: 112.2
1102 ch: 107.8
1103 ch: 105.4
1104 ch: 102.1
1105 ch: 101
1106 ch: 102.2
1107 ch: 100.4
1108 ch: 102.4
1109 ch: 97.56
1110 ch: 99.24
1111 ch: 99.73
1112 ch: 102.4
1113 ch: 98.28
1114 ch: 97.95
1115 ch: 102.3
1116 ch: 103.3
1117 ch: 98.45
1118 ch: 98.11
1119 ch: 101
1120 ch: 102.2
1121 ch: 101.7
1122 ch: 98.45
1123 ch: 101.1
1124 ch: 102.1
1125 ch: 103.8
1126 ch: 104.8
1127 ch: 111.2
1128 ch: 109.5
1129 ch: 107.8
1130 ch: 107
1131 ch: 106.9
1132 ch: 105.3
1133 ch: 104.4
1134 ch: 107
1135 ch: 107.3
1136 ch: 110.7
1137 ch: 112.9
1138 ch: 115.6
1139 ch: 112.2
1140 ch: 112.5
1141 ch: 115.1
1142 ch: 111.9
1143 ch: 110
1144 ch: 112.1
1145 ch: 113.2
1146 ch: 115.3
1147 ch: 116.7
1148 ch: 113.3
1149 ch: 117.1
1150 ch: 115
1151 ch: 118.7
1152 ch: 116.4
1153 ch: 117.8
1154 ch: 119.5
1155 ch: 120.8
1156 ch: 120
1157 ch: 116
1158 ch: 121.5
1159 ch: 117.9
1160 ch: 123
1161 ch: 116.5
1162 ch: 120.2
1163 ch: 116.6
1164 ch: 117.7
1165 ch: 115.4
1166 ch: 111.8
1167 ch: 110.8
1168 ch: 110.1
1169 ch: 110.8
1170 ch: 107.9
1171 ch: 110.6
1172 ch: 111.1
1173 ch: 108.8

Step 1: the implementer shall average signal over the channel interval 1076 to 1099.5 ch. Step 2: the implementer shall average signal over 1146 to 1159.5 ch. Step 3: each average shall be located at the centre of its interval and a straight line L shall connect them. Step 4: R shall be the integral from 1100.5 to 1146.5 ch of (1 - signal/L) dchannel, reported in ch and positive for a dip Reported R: 3.9 ch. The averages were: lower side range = 112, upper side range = 118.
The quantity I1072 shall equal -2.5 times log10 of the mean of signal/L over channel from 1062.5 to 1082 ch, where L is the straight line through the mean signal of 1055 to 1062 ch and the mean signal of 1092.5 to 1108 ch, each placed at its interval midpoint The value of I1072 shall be -0.06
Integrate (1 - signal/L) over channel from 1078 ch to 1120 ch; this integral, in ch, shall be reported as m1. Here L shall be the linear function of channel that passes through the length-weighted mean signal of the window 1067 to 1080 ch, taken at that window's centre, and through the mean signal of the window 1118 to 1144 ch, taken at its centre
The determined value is 2.4 ch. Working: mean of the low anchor 118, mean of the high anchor 107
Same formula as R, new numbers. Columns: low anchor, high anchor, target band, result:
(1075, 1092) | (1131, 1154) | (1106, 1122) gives 1.8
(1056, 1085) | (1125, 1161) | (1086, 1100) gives 0.7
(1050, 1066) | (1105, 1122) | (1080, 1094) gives -1.1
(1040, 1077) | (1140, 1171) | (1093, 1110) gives 0.4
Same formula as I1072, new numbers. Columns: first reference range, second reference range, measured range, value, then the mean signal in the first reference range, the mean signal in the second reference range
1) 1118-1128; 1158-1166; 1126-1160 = -0.03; 103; 118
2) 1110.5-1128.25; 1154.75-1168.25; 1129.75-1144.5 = -0.02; 102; 117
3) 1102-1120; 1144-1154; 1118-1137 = 0.02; 101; 116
